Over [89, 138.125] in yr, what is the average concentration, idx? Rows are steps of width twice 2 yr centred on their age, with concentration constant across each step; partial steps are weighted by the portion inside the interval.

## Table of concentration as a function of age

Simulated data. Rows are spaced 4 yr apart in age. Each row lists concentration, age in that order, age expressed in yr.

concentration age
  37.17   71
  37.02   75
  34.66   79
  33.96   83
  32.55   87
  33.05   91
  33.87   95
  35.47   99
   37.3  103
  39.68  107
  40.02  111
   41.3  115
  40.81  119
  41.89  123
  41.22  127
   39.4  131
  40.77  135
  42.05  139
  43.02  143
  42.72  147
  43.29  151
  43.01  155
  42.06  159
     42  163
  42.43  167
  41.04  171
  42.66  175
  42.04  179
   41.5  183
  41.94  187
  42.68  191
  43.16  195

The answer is 38.8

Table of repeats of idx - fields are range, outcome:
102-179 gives 41.5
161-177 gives 42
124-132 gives 40.6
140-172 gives 42.5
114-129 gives 41.3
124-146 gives 41.4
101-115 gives 39.3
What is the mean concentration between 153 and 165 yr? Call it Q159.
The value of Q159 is 42.4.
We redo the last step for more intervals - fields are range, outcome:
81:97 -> 33.4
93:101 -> 34.7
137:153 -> 42.8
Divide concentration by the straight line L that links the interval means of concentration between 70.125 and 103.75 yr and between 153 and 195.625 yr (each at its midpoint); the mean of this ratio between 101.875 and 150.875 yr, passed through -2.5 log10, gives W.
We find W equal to -0.08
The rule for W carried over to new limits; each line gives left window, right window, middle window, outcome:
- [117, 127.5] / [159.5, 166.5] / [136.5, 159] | -0.02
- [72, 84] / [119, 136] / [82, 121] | 0.03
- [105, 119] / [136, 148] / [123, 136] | 0.02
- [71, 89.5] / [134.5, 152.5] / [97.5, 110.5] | 0.00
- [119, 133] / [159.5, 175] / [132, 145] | -0.02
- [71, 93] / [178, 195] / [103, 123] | -0.10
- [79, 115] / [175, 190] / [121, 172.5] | -0.07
